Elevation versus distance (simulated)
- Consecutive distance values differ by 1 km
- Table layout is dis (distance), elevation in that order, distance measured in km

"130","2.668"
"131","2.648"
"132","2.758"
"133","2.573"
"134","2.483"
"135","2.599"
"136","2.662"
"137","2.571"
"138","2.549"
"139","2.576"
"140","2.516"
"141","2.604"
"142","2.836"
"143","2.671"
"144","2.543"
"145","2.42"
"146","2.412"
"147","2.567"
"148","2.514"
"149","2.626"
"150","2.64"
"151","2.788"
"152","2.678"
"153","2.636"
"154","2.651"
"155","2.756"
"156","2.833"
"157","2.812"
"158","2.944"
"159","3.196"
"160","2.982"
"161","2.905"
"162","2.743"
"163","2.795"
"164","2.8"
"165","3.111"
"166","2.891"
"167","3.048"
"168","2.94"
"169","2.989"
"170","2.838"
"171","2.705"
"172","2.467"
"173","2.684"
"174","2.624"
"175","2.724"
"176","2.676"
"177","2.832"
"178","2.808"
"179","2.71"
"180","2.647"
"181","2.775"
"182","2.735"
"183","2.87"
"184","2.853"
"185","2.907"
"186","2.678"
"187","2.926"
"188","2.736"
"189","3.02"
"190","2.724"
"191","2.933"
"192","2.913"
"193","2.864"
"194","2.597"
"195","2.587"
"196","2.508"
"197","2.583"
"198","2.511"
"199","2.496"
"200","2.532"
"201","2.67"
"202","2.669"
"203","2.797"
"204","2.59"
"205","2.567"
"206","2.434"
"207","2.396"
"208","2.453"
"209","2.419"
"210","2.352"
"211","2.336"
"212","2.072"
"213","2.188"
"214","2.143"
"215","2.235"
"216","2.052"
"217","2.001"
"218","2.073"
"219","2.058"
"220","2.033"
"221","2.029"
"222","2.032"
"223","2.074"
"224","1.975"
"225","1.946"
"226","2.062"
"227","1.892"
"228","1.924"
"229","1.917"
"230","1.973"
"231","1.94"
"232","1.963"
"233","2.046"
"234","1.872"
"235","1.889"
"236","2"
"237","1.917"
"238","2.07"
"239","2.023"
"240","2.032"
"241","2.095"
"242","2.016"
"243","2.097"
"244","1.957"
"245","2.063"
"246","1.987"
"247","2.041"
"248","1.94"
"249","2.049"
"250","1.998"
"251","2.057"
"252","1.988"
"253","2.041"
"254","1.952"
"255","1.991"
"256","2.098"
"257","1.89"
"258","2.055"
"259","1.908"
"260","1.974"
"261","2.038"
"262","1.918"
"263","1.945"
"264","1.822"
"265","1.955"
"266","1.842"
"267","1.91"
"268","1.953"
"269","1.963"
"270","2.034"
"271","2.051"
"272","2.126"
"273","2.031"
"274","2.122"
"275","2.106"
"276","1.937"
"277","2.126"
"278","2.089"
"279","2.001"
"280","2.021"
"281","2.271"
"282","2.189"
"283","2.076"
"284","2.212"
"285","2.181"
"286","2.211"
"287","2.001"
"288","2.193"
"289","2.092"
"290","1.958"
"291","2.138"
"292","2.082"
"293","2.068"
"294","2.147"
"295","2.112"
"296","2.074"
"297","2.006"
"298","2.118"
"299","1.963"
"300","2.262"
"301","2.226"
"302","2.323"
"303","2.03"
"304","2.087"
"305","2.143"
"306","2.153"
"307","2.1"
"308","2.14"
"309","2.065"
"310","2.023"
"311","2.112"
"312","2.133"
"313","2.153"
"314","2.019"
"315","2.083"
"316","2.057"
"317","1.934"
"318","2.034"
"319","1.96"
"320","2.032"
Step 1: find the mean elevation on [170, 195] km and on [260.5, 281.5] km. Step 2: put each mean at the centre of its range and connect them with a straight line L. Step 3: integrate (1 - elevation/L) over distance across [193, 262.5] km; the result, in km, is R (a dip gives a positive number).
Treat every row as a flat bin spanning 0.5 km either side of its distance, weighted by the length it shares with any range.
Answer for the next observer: 6.76 km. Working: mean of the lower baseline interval 2.76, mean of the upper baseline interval 2.01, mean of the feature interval 2.15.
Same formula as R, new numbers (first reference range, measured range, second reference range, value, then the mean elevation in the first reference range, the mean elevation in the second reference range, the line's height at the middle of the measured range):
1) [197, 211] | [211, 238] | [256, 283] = 4.0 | 2.52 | 2.01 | 2.36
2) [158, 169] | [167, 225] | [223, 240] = -1.5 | 2.94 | 1.97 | 2.48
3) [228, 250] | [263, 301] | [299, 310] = 0.4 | 1.99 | 2.14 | 2.09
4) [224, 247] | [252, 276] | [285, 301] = 0.7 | 1.99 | 2.1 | 2.04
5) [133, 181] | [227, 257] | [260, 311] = 3.9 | 2.72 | 2.07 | 2.29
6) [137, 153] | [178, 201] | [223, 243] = -4.5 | 2.6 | 1.98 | 2.29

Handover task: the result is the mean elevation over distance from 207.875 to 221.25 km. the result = 2.17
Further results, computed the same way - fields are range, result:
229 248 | 2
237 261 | 2.01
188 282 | 2.16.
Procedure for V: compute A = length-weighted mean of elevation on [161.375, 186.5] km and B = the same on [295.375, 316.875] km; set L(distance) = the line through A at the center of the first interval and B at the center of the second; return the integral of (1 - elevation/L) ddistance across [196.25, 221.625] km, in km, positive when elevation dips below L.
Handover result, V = 2.6 km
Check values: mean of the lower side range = 2.79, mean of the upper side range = 2.11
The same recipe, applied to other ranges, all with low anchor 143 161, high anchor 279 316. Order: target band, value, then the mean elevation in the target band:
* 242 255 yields 1.69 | 2.01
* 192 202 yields -0.35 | 2.61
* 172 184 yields -0.58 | 2.73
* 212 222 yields 1.46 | 2.09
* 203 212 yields 0.15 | 2.44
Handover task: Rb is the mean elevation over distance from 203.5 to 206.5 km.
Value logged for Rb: 2.53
